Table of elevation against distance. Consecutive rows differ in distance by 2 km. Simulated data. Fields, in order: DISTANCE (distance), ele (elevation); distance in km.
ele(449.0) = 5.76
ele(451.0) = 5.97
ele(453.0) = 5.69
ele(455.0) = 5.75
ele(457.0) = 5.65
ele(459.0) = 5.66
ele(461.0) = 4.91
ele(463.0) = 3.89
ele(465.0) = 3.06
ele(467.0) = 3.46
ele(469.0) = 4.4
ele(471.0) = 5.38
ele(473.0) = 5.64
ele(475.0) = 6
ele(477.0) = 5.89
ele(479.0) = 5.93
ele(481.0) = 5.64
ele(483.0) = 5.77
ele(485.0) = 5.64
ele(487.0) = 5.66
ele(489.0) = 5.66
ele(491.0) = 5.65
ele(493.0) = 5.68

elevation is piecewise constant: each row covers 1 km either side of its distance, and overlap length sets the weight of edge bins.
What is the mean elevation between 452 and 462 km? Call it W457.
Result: 5.53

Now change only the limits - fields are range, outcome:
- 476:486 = 5.77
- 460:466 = 3.95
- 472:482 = 5.82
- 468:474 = 5.14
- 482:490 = 5.68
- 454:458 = 5.7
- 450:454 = 5.83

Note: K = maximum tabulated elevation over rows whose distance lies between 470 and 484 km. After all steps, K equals 6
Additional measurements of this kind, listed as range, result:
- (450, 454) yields 5.97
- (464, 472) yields 5.38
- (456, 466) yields 5.66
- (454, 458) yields 5.75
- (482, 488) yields 5.77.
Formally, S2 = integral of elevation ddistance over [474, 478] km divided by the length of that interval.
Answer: 5.95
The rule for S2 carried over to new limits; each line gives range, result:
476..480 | 5.91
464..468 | 3.26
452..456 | 5.72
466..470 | 3.93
